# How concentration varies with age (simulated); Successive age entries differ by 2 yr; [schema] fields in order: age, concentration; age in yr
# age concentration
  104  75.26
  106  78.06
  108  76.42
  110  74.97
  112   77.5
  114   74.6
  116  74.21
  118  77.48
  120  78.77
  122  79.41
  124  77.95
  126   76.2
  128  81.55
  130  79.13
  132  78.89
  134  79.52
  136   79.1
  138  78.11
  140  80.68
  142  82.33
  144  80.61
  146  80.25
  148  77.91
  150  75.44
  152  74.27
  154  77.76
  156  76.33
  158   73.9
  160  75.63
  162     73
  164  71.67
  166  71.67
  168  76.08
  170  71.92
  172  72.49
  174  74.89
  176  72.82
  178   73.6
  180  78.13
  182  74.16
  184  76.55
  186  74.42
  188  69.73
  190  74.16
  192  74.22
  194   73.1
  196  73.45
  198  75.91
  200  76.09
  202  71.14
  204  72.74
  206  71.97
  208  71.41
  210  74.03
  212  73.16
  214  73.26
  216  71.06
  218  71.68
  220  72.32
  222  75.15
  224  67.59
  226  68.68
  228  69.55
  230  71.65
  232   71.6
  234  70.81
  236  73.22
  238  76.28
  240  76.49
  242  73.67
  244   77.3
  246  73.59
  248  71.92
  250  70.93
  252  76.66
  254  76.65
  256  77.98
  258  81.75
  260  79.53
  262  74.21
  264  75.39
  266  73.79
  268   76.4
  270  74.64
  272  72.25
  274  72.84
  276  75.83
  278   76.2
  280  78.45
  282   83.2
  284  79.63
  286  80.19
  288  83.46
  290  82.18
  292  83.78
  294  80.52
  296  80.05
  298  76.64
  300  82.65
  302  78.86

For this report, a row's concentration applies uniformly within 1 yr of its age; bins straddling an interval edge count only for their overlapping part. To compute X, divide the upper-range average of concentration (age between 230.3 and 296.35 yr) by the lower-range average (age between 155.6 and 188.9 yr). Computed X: 1.0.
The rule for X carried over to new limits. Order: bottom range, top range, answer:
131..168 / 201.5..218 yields 0.94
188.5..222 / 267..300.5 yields 1.08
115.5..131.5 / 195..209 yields 0.94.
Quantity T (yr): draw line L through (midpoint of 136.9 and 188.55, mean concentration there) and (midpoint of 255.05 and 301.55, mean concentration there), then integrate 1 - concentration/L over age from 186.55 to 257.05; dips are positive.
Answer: 3.5 yr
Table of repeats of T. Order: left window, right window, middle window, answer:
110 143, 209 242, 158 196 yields 0.8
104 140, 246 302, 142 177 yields 1.1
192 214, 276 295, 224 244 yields 1.0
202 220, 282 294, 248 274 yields 1.0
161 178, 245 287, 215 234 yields 1.0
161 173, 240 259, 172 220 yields 0.2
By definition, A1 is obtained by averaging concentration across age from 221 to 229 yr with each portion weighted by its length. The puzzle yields 70.2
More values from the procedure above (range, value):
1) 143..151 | 78.6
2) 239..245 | 75.8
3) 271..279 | 74.3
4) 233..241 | 74.2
